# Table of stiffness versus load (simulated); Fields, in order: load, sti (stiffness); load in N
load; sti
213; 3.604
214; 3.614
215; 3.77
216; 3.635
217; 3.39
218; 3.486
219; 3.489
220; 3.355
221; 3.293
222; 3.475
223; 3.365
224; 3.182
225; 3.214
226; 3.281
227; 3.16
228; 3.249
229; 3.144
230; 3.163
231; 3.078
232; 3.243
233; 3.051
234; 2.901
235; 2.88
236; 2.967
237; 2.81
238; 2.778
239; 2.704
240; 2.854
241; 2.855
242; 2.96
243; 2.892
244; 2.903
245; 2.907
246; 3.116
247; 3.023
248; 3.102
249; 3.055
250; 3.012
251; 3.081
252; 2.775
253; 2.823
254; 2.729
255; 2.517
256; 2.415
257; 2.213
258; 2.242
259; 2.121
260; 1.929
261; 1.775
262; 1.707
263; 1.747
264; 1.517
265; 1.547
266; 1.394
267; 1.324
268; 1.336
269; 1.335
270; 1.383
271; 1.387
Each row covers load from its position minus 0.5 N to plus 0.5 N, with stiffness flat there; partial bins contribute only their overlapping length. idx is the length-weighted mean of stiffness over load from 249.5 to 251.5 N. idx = 3.05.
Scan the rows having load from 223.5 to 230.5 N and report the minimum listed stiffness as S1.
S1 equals 3.144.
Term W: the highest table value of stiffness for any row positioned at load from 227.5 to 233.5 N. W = 3.249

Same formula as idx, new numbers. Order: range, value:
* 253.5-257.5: 2.47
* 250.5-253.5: 2.89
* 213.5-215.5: 3.69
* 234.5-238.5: 2.86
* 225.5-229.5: 3.21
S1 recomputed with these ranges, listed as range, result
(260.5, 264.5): 1.517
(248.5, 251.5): 3.012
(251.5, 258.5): 2.213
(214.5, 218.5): 3.39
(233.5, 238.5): 2.778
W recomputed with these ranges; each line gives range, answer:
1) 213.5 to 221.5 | 3.77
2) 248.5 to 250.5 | 3.055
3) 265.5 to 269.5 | 1.394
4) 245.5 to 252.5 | 3.116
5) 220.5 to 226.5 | 3.475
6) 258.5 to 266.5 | 2.121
